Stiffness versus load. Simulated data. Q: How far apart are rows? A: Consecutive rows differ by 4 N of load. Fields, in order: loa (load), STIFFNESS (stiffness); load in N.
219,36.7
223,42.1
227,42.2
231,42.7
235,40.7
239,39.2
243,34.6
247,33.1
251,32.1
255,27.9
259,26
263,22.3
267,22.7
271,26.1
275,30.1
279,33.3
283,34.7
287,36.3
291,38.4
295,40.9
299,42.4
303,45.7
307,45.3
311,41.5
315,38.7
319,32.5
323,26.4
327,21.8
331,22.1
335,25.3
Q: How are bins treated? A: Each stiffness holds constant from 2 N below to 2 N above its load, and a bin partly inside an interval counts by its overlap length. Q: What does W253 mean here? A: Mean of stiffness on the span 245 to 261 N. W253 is 29.8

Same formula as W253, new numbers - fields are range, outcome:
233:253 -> 35.9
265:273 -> 24.4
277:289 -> 34.8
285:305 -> 40.7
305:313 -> 43.4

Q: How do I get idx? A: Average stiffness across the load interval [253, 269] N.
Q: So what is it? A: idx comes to 24.7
